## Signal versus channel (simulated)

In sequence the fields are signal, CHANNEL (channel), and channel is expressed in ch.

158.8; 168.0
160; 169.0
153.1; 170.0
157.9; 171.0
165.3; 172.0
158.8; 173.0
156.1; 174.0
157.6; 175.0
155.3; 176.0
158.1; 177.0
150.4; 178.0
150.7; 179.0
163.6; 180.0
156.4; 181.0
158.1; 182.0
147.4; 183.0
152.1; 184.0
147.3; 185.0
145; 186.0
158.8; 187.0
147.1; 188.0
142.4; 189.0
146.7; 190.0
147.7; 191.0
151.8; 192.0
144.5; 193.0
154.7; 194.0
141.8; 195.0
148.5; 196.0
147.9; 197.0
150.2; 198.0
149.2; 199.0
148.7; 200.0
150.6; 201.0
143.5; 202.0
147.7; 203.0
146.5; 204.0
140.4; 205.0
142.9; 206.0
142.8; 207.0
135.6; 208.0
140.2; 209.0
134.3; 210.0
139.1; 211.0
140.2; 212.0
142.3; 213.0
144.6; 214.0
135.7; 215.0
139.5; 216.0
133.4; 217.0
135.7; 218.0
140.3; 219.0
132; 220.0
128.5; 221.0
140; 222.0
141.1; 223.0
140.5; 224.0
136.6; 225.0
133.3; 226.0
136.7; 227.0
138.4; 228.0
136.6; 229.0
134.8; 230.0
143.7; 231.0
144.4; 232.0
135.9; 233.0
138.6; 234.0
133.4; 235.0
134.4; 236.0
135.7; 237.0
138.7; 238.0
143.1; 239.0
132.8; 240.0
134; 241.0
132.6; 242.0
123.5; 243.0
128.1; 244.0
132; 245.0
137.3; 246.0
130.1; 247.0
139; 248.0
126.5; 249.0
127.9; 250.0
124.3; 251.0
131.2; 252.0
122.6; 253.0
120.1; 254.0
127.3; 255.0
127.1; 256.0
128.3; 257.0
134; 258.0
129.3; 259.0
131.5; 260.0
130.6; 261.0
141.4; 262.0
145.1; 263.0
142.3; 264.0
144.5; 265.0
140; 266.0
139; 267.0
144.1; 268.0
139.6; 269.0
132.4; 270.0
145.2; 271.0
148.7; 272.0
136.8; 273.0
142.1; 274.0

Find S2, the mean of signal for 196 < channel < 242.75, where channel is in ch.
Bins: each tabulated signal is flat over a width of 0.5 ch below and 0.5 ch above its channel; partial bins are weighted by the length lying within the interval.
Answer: 140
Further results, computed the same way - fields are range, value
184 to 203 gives 148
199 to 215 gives 143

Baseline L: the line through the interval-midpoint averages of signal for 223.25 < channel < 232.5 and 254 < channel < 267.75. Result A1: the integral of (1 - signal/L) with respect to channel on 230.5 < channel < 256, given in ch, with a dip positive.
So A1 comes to 0.8 ch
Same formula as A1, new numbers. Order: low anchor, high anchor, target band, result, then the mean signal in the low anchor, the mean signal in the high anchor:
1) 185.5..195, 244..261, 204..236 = 0.24 ch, 148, 129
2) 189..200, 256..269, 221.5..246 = 0.96 ch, 148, 137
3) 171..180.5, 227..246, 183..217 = 0.84 ch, 157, 136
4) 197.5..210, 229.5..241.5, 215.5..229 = 0.36 ch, 144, 137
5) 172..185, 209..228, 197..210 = -0.03 ch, 155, 138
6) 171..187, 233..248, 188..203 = 0.17 ch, 155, 134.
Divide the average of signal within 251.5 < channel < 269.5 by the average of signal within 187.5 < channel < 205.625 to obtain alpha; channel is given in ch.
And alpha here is 0.9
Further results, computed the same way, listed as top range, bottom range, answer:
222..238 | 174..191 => 0.90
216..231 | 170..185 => 0.88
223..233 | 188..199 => 0.94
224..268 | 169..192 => 0.87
